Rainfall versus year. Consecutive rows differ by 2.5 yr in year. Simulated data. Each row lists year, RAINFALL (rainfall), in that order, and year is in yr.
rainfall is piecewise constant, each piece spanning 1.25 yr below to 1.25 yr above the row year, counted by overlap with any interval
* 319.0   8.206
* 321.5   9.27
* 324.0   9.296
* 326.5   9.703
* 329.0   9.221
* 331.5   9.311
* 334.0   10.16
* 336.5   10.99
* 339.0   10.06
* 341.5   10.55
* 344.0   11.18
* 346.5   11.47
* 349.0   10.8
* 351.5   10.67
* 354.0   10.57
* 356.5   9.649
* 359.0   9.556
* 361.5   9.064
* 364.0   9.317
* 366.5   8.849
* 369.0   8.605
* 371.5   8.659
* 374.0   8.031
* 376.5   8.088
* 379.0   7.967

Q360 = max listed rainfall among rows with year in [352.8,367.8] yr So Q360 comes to 10.57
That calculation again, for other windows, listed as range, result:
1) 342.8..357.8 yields 11.47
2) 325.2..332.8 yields 9.703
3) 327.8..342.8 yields 10.99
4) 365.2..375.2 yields 8.849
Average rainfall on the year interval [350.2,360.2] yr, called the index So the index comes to 10.1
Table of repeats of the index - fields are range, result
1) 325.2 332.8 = 9.42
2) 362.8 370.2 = 8.92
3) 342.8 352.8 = 11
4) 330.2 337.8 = 10.1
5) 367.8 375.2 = 8.43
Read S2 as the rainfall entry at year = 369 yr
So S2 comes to 8.605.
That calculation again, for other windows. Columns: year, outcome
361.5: 9.064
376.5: 8.088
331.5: 9.311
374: 8.031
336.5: 10.99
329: 9.221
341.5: 10.55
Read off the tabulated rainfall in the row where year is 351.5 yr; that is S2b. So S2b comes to 10.67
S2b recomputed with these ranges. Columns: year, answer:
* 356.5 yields 9.649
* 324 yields 9.296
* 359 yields 9.556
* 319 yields 8.206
